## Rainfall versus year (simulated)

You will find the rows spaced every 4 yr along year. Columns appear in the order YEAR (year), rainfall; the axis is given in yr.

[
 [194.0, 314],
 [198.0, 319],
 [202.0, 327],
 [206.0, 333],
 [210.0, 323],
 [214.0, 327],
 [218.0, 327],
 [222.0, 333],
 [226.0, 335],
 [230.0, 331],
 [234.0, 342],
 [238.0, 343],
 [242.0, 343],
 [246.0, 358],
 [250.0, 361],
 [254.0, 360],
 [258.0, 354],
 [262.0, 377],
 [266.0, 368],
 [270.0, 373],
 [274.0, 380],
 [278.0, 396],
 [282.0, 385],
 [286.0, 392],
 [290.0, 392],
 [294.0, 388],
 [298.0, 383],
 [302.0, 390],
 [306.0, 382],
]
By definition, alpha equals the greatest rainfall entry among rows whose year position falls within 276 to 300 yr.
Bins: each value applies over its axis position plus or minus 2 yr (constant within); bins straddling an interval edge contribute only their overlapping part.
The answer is 396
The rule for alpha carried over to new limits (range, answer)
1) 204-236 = 342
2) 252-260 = 360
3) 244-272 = 377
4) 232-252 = 361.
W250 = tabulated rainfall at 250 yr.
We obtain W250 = 361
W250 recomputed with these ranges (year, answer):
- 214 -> 327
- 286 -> 392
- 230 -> 331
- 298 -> 383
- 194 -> 314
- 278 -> 396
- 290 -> 392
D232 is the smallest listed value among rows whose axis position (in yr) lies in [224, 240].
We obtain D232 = 331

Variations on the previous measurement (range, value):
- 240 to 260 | 343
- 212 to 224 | 327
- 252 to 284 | 354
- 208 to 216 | 323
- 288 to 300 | 383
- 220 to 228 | 333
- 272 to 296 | 380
